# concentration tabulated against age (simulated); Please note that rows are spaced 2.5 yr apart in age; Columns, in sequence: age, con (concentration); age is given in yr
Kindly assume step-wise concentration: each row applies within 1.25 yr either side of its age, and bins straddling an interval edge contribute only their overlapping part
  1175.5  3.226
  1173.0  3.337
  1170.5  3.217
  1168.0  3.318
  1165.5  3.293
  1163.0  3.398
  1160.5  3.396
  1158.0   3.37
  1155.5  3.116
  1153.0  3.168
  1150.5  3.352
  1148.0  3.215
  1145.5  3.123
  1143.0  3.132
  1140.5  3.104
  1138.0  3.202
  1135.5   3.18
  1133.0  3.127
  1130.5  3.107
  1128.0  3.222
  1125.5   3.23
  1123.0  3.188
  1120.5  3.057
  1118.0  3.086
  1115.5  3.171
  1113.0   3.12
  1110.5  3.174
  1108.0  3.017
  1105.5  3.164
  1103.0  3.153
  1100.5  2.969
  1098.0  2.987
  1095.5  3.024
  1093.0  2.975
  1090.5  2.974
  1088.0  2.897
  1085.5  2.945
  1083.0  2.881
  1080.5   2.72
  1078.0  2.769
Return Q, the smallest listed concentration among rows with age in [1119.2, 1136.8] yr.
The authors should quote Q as 3.057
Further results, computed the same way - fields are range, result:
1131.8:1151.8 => 3.104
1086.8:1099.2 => 2.897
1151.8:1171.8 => 3.116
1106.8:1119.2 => 3.017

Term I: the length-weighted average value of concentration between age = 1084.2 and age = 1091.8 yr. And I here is 2.94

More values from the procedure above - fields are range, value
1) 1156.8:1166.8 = 3.36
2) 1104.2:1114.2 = 3.12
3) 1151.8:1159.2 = 3.22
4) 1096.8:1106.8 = 3.07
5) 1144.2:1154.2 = 3.21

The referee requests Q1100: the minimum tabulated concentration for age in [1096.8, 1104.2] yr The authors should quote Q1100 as 2.969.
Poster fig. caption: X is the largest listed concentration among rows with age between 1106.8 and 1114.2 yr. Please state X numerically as 3.174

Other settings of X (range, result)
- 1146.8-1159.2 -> 3.37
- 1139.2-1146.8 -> 3.132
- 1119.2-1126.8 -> 3.23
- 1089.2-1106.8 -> 3.164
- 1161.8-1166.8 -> 3.398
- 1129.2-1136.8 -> 3.18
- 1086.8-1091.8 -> 2.974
